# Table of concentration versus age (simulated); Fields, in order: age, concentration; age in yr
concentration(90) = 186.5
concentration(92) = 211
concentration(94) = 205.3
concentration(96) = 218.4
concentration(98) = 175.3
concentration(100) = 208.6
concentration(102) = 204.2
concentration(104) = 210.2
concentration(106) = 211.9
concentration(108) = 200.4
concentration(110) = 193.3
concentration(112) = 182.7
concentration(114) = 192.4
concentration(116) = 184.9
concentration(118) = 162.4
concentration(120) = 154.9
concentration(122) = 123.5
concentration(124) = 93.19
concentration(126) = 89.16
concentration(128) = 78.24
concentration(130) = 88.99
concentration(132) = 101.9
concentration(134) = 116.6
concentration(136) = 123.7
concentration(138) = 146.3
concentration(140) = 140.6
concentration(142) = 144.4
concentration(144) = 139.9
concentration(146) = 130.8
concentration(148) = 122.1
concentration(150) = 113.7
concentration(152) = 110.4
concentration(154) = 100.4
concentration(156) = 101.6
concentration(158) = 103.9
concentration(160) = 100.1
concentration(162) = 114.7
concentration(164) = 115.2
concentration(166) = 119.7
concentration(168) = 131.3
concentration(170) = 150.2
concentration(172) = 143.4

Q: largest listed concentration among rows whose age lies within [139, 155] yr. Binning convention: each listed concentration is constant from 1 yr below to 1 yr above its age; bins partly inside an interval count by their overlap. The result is 144.4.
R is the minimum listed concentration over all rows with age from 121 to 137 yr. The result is 78.24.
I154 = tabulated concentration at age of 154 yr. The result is 100.4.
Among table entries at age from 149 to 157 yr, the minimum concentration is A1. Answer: 100.4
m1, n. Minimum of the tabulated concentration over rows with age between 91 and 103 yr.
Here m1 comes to 175.3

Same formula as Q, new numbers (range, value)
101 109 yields 211.9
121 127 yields 123.5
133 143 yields 146.3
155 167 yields 119.7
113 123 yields 192.4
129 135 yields 116.6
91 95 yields 211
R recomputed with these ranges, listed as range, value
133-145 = 116.6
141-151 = 113.7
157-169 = 100.1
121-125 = 93.19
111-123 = 123.5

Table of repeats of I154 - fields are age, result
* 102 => 204.2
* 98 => 175.3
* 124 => 93.19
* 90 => 186.5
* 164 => 115.2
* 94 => 205.3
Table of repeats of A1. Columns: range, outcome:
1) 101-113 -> 182.7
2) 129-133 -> 88.99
